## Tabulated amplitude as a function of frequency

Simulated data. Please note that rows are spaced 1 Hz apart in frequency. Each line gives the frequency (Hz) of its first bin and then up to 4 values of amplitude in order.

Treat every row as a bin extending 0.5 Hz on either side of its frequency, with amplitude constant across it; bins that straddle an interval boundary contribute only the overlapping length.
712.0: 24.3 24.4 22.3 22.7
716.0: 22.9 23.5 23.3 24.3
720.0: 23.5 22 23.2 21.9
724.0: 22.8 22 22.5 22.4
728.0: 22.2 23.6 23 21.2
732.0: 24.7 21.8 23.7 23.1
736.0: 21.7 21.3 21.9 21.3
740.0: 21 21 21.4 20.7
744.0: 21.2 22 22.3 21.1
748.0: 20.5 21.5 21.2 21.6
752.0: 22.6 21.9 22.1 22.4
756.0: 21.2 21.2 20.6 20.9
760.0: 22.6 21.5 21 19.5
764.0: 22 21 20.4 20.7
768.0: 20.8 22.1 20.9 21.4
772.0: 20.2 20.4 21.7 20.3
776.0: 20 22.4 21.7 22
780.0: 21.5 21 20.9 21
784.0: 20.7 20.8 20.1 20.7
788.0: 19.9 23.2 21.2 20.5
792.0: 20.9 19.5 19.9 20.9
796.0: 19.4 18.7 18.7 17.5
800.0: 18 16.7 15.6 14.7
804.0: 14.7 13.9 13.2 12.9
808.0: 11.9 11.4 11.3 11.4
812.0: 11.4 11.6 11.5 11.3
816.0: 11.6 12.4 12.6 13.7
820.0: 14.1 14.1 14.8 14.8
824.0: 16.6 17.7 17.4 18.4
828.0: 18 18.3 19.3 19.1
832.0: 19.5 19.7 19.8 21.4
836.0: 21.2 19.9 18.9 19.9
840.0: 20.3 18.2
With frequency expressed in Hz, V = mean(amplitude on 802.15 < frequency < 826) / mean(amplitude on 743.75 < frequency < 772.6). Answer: 0.62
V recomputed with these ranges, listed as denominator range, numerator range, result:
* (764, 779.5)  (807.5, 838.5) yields 0.74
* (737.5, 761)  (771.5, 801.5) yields 0.95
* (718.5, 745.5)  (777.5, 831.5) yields 0.76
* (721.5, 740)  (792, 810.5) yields 0.72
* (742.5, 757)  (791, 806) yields 0.82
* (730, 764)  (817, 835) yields 0.78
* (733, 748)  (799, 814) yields 0.63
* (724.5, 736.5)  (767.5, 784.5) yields 0.93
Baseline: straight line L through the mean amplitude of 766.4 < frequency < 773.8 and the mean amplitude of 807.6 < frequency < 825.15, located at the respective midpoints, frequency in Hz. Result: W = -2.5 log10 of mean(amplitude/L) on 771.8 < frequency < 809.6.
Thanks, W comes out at -0.09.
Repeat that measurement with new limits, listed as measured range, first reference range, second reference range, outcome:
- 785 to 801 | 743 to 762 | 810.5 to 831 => -0.14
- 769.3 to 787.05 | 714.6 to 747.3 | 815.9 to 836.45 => -0.07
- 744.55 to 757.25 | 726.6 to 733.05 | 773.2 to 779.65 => 0.02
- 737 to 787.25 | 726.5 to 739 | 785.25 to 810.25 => -0.05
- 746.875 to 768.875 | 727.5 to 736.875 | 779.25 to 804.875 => 0.00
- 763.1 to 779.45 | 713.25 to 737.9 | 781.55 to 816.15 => -0.11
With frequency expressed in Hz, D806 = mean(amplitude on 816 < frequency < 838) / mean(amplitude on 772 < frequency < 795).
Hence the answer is 0.82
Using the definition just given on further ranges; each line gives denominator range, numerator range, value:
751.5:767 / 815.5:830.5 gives 0.73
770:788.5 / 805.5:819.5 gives 0.57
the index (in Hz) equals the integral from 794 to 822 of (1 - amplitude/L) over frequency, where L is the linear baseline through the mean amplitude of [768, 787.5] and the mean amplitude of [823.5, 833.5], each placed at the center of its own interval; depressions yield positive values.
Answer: 7.4 Hz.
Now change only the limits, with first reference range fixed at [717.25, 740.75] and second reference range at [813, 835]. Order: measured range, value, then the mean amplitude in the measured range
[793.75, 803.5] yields -0.1 Hz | 18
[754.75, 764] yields -0.4 Hz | 21.2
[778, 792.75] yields -1.9 Hz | 21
